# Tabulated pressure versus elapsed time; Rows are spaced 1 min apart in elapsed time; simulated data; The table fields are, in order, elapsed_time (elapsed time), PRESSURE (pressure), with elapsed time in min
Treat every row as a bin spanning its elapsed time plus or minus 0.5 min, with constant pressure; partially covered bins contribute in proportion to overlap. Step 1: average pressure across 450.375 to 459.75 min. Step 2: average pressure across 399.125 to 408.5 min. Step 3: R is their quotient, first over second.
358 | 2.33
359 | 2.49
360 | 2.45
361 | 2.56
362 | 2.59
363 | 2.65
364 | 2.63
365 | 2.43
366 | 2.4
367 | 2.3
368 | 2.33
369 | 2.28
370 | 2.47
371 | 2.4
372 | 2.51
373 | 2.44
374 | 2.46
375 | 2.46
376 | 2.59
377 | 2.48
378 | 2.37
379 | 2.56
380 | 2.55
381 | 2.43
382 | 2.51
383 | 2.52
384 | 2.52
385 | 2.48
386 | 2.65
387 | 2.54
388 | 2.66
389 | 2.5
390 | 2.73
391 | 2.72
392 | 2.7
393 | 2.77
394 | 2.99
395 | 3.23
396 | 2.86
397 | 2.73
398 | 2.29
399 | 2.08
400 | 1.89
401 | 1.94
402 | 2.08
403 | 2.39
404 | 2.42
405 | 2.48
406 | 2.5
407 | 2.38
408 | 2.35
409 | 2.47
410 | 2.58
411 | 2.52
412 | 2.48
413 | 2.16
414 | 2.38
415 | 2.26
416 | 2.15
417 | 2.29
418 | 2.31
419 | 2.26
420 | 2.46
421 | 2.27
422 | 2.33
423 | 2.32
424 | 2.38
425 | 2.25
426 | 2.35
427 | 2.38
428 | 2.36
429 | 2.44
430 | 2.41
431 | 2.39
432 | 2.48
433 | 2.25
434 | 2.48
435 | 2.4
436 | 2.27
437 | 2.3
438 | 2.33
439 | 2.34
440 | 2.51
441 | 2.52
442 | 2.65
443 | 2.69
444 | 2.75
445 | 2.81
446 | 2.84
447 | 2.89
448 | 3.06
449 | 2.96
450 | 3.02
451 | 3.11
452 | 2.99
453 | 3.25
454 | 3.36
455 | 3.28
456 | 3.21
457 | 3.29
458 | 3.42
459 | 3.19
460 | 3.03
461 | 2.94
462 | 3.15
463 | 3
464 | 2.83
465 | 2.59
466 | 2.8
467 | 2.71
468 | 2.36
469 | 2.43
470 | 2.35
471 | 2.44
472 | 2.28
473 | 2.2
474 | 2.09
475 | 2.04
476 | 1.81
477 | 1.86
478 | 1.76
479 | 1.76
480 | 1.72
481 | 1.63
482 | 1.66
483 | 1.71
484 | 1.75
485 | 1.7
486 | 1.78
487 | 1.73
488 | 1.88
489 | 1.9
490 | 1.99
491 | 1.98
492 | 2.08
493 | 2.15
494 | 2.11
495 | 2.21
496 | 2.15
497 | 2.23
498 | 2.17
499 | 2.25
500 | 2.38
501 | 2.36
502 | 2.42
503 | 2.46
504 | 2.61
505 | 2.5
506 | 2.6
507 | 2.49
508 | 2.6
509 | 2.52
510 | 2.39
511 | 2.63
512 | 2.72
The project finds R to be 1.4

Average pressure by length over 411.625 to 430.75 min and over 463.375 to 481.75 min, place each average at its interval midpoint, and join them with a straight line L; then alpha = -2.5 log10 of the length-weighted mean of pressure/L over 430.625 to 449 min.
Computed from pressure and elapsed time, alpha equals -0.13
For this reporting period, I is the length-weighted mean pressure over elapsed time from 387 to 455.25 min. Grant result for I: 2.53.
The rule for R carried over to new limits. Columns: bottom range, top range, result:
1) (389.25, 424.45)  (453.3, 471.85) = 1.19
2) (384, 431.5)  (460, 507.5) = 0.91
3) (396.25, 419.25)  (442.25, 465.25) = 1.30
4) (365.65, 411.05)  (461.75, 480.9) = 0.92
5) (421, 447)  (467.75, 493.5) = 0.80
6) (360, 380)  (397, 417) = 0.94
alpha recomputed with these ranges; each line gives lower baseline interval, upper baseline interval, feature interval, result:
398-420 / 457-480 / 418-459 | -0.106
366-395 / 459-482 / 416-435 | 0.044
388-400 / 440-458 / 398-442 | 0.197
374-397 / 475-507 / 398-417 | 0.090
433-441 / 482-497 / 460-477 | -0.179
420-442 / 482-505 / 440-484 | -0.162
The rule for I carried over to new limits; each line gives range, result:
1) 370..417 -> 2.48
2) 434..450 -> 2.63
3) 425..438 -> 2.37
